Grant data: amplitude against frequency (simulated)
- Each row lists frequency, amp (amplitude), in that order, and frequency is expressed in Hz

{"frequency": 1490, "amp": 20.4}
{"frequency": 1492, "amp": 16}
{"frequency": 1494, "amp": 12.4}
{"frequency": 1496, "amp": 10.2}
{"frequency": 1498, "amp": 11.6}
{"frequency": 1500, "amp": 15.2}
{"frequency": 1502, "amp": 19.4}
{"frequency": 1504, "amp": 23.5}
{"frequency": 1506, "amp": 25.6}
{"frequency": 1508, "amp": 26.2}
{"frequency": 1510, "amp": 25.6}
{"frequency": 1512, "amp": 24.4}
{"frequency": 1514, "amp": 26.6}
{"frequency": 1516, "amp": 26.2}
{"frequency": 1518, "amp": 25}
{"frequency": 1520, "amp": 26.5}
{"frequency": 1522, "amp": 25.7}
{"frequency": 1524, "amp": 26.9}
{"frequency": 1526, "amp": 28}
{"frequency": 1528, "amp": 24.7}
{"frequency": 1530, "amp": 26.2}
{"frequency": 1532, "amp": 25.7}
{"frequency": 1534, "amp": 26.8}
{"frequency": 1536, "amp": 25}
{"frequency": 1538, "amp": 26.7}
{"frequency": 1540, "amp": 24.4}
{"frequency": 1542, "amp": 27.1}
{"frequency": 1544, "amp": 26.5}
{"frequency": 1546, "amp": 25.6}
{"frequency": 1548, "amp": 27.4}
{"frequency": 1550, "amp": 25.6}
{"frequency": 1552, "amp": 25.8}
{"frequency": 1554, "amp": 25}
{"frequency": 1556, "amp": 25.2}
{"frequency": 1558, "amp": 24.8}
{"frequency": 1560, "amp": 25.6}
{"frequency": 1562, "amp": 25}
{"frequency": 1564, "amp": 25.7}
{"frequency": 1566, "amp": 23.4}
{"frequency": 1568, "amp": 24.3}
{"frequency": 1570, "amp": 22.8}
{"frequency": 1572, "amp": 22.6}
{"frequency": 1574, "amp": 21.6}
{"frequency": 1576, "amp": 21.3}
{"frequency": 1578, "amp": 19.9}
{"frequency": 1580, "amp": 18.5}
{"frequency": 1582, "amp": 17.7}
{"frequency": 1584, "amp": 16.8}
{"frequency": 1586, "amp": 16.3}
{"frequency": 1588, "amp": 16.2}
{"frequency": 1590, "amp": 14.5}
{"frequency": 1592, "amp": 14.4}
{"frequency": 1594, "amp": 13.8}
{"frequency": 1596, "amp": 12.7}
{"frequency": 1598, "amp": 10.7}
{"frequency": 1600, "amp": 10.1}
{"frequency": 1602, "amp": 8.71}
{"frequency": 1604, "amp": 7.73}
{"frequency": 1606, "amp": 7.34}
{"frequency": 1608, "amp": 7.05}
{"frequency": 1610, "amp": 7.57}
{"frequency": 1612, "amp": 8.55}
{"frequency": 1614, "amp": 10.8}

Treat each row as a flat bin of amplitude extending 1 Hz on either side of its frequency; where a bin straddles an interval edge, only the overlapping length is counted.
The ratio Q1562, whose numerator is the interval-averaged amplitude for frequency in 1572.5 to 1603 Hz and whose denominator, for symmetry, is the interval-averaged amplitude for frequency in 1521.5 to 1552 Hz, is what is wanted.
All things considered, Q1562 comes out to 0.6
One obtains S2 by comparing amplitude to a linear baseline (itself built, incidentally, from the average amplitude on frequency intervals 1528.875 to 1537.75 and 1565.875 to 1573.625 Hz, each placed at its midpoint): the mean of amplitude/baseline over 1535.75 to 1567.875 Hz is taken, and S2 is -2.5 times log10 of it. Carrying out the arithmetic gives -0.04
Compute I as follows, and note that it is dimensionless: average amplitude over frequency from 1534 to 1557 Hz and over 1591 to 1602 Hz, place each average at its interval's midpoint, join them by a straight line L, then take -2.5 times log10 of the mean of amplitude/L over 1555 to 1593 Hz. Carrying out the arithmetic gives -0.149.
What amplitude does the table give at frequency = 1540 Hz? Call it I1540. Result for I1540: 24.4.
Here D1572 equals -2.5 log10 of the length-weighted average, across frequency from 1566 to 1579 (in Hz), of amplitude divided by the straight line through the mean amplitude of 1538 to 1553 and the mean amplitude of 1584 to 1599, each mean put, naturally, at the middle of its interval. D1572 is -0.16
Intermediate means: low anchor 26.1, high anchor 14.3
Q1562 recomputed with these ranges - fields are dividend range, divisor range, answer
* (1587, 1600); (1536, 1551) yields 0.51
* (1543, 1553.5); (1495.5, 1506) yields 1.52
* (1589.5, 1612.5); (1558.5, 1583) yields 0.46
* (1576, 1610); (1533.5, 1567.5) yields 0.52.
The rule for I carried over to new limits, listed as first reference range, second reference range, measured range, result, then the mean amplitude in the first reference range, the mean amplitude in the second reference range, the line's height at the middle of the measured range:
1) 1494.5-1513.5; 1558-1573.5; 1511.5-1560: -0.17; 20.2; 24.2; 22.2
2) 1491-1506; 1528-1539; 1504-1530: -0.22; 16.1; 26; 21.3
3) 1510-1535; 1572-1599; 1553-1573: -0.22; 26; 16.7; 20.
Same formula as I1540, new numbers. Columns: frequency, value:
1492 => 16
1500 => 15.2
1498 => 11.6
